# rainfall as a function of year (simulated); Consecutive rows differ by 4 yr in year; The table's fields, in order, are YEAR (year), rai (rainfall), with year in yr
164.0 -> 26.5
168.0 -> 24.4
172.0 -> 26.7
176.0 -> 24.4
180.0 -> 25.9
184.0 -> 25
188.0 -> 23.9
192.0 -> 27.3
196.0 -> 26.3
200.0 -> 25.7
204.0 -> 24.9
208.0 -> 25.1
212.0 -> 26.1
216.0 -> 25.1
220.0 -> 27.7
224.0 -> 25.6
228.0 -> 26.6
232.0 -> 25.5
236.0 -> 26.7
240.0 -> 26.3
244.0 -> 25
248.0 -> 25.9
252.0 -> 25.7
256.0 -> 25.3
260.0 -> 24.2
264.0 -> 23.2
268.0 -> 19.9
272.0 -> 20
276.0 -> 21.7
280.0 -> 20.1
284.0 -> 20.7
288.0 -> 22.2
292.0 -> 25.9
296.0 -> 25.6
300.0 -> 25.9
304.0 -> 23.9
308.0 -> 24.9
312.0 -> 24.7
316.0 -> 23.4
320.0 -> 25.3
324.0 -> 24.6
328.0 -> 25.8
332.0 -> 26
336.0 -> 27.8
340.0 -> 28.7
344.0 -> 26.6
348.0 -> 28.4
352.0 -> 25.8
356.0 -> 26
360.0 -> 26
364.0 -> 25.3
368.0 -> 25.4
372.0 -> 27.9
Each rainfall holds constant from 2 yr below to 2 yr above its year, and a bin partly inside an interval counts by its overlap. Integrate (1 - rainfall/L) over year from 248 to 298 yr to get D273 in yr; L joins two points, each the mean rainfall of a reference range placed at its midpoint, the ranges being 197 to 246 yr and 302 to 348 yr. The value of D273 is 5.4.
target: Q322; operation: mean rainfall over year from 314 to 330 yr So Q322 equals 24.8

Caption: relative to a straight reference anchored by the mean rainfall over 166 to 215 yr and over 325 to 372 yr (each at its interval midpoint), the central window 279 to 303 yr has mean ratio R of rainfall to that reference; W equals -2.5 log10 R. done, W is 0.11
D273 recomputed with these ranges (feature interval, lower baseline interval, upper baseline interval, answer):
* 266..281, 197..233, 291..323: 2.9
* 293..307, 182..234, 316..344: 0.5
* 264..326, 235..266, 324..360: 6.5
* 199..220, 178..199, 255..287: -0.8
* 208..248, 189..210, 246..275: -2.2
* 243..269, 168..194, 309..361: 1.5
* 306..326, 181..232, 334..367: 1.5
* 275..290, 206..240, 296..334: 2.5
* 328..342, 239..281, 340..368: -0.8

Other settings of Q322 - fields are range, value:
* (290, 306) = 25.3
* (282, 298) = 23.6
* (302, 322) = 24.4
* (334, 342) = 28.2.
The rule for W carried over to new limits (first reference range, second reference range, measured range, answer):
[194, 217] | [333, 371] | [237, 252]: 0.00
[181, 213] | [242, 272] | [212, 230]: -0.06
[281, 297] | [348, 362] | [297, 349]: -0.04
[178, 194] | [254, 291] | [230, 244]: -0.11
